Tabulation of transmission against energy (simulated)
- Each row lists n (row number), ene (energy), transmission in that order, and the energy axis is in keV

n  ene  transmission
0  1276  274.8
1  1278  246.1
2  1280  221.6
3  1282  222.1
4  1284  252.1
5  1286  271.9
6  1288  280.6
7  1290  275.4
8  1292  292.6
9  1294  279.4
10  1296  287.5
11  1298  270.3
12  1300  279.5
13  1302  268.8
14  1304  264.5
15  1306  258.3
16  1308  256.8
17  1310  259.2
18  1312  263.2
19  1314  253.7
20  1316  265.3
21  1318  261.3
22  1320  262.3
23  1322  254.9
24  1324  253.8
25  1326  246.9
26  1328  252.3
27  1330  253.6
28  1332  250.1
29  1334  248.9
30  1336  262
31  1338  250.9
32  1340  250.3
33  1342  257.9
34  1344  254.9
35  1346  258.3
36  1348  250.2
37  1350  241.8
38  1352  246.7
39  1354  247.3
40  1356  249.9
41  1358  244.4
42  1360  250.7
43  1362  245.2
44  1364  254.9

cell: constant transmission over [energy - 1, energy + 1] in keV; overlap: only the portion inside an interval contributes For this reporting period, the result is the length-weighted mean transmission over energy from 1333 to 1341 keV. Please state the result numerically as 253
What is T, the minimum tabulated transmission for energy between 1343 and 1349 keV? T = 250.2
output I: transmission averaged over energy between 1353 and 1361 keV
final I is 248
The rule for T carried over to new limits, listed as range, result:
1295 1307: 258.3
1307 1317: 253.7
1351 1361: 244.4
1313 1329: 246.9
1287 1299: 270.3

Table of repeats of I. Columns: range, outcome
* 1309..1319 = 261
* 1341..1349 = 255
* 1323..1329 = 251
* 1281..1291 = 260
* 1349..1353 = 244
